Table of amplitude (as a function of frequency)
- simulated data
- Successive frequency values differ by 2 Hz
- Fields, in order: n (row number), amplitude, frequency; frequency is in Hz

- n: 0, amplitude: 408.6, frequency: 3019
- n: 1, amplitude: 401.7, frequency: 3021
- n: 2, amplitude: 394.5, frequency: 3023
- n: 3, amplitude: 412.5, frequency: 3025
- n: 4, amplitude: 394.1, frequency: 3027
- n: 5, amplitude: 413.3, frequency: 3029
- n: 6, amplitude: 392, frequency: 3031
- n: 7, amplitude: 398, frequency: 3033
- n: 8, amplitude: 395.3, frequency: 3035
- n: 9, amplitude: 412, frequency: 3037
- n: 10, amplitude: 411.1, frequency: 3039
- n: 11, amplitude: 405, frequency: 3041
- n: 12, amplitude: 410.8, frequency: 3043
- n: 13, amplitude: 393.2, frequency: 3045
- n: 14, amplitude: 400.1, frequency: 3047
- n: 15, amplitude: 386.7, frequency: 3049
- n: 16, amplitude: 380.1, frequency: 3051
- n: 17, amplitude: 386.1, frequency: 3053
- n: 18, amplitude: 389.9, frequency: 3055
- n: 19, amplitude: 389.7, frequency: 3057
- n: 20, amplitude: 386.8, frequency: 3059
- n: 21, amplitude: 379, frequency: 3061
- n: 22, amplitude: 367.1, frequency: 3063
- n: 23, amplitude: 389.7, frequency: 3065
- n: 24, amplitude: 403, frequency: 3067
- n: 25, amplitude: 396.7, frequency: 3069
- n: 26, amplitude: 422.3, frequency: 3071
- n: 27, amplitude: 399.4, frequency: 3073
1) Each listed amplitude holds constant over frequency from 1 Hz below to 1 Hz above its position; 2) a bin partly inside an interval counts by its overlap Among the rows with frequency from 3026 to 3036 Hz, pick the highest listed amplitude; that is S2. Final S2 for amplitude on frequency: 413.3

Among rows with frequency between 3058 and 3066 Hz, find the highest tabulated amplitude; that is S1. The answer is 389.7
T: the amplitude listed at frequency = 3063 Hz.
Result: 367.1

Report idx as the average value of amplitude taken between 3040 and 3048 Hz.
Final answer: 402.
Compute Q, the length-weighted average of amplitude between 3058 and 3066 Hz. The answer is 381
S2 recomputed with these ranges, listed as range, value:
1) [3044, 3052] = 400.1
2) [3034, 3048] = 412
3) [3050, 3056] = 389.9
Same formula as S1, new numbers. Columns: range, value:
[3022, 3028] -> 412.5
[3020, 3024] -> 401.7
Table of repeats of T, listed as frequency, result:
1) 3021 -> 401.7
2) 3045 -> 393.2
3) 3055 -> 389.9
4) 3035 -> 395.3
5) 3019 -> 408.6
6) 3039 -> 411.1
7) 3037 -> 412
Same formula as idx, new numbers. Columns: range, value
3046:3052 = 389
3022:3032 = 401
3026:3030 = 404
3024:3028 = 403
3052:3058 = 389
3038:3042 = 408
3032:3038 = 402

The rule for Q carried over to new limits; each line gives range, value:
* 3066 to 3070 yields 400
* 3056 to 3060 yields 388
